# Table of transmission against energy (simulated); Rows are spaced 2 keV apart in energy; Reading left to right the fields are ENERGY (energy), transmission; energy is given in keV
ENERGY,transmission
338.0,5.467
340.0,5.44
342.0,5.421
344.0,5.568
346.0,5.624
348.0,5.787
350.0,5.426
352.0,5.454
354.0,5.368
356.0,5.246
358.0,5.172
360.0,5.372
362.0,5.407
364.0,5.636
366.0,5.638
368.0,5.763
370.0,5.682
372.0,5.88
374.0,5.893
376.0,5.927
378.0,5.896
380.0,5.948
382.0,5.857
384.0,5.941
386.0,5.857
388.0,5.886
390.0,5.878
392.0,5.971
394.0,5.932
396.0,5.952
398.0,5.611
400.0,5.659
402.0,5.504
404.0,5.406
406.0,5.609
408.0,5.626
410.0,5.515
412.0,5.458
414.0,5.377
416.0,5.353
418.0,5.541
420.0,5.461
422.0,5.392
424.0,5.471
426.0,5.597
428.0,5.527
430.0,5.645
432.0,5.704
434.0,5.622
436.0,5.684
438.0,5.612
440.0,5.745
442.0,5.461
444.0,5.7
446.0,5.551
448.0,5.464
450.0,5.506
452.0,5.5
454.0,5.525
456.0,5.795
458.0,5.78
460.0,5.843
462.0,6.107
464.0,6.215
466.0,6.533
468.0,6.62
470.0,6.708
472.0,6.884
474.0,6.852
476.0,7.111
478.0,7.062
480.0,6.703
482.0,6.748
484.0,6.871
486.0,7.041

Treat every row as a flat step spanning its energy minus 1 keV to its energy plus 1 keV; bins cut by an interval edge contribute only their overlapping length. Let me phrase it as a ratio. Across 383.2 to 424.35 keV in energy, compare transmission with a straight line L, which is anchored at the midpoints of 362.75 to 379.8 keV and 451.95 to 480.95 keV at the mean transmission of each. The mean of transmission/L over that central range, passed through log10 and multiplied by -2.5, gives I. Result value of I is 0.07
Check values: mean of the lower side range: 5.79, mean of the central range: 5.64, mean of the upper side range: 6.38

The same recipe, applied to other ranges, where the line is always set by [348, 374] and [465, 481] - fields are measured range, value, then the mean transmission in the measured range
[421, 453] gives 0.149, 5.57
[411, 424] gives 0.139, 5.43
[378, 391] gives -0.018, 5.89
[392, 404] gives 0.042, 5.72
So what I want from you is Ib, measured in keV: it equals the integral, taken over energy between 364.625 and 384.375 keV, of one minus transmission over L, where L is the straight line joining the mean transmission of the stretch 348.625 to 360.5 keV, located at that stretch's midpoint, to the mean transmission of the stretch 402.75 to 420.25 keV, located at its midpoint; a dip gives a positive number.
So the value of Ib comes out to -1.6 keV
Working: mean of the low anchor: 5.35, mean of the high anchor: 5.48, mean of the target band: 5.84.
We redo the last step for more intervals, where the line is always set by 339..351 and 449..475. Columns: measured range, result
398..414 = 0.88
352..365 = 0.56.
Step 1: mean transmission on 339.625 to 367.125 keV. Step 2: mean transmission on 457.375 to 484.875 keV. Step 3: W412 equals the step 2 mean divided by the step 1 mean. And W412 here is 1.20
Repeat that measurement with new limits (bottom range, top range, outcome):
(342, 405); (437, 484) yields 1.08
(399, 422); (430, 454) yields 1.02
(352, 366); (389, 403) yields 1.07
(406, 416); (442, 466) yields 1.05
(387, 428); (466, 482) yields 1.22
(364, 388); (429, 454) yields 0.96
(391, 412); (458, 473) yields 1.12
